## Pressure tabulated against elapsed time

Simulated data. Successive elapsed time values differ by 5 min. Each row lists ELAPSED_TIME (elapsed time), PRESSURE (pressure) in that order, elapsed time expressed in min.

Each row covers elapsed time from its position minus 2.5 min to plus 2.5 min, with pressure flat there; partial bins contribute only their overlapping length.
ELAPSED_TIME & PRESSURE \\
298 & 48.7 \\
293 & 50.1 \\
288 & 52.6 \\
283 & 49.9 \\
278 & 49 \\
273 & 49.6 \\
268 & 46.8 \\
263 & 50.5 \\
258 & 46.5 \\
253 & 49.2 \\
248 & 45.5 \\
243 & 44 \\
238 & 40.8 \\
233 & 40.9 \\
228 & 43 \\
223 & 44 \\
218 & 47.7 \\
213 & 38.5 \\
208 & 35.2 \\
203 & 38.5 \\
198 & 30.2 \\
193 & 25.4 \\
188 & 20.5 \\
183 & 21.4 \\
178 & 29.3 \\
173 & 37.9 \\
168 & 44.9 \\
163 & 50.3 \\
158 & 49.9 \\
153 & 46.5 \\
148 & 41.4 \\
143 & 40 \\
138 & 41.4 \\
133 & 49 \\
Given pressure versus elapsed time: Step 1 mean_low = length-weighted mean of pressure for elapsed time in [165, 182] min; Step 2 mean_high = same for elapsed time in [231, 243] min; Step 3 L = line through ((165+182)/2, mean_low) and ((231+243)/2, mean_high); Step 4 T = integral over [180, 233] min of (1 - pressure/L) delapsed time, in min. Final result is 6.2 min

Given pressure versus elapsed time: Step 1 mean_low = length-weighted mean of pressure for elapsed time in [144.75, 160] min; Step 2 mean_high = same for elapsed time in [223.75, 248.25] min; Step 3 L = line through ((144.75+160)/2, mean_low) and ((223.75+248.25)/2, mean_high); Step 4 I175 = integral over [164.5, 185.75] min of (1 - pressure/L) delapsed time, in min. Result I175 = 5.11 min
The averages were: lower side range 45.5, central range 34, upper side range 42.7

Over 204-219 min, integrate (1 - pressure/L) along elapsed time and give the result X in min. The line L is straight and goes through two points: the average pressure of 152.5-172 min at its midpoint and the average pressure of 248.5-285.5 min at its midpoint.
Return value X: 2.6 min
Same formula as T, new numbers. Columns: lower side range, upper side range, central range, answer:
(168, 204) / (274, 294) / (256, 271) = -0.65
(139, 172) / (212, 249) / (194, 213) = 4.07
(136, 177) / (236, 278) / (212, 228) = 0.64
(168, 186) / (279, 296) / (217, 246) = -1.72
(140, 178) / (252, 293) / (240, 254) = 0.66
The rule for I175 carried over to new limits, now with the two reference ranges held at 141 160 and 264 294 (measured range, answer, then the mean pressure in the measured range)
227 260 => 2.70 min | 44.3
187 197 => 4.71 min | 24.4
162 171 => -0.31 min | 46.6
